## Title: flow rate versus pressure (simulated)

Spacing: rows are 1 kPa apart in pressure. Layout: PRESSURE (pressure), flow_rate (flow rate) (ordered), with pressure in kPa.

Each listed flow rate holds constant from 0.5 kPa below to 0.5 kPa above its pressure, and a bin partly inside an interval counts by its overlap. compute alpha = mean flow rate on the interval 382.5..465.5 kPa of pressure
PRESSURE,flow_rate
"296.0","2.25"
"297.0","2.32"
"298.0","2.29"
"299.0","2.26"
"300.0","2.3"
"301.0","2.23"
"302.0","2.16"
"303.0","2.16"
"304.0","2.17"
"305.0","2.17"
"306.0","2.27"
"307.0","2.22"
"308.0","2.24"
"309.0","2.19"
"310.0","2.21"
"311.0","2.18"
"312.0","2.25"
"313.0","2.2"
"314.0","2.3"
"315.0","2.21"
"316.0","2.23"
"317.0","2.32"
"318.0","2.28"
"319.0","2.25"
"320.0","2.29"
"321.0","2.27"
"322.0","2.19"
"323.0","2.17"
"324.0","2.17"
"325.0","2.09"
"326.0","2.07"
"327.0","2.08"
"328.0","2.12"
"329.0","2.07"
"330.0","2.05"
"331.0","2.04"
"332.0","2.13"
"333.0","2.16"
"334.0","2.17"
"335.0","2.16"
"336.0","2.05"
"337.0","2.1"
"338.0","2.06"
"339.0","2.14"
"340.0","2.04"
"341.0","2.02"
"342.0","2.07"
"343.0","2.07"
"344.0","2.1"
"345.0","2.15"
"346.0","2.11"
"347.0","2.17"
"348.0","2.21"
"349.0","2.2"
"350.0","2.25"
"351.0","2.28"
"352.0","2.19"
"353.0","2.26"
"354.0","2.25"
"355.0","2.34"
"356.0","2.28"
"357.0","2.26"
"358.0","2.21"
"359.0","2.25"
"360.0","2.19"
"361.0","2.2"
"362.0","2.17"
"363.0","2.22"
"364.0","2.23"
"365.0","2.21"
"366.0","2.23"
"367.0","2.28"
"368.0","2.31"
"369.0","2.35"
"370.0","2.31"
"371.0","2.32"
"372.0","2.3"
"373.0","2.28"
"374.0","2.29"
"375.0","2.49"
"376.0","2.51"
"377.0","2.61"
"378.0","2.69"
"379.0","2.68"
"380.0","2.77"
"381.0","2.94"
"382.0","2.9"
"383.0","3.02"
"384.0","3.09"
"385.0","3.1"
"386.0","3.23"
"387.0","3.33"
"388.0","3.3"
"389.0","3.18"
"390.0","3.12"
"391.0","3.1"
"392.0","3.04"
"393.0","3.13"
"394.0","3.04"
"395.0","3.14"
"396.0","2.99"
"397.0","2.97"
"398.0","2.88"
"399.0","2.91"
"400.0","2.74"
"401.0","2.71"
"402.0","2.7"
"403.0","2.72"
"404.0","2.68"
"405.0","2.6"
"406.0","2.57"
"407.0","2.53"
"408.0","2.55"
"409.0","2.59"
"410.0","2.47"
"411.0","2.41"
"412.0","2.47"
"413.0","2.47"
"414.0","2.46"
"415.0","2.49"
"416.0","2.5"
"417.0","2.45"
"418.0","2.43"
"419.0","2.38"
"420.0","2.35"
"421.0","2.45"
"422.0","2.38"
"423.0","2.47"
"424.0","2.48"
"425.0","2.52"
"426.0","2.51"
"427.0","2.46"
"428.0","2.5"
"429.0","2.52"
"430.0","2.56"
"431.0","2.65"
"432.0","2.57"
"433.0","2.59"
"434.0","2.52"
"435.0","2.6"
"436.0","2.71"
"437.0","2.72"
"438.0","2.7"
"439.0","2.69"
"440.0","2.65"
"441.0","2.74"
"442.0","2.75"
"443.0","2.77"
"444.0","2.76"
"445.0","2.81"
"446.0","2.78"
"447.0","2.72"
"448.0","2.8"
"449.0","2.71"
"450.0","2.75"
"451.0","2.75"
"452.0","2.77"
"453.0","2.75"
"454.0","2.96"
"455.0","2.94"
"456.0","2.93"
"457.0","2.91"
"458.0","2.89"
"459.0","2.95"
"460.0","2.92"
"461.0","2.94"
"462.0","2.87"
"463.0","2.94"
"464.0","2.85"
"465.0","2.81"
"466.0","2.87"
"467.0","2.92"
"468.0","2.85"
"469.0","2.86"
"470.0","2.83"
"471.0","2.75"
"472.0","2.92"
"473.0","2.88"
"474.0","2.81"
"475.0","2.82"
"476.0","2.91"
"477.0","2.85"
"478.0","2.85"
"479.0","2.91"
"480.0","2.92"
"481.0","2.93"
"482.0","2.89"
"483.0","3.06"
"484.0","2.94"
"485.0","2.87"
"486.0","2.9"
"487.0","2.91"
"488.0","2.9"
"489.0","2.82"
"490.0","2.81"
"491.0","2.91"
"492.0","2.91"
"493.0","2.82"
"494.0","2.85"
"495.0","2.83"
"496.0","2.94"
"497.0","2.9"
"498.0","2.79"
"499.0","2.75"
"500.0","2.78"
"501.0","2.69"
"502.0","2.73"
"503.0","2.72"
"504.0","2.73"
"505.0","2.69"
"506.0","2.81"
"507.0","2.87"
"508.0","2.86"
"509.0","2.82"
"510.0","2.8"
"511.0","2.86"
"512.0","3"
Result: 2.75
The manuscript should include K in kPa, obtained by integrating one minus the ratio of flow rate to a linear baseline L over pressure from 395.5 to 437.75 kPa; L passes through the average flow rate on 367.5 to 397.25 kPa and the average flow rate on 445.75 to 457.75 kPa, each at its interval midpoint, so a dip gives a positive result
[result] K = 3.6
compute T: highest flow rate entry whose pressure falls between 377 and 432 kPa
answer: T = 3.33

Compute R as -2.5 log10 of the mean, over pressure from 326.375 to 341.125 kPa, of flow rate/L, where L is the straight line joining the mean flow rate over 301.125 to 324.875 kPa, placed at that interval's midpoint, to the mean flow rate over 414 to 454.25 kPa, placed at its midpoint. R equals 0.10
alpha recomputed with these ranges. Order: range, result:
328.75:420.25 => 2.48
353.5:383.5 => 2.4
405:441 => 2.53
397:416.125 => 2.61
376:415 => 2.83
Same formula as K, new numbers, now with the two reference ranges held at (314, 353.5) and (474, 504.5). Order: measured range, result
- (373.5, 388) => -2.9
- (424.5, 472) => -1.5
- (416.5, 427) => 0.4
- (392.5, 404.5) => -2.2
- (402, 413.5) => -0.3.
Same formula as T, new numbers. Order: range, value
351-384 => 3.09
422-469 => 2.96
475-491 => 3.06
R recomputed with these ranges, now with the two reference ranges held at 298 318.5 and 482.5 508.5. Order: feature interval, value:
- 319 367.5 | 0.08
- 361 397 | -0.10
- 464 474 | -0.04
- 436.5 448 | -0.03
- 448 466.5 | -0.06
